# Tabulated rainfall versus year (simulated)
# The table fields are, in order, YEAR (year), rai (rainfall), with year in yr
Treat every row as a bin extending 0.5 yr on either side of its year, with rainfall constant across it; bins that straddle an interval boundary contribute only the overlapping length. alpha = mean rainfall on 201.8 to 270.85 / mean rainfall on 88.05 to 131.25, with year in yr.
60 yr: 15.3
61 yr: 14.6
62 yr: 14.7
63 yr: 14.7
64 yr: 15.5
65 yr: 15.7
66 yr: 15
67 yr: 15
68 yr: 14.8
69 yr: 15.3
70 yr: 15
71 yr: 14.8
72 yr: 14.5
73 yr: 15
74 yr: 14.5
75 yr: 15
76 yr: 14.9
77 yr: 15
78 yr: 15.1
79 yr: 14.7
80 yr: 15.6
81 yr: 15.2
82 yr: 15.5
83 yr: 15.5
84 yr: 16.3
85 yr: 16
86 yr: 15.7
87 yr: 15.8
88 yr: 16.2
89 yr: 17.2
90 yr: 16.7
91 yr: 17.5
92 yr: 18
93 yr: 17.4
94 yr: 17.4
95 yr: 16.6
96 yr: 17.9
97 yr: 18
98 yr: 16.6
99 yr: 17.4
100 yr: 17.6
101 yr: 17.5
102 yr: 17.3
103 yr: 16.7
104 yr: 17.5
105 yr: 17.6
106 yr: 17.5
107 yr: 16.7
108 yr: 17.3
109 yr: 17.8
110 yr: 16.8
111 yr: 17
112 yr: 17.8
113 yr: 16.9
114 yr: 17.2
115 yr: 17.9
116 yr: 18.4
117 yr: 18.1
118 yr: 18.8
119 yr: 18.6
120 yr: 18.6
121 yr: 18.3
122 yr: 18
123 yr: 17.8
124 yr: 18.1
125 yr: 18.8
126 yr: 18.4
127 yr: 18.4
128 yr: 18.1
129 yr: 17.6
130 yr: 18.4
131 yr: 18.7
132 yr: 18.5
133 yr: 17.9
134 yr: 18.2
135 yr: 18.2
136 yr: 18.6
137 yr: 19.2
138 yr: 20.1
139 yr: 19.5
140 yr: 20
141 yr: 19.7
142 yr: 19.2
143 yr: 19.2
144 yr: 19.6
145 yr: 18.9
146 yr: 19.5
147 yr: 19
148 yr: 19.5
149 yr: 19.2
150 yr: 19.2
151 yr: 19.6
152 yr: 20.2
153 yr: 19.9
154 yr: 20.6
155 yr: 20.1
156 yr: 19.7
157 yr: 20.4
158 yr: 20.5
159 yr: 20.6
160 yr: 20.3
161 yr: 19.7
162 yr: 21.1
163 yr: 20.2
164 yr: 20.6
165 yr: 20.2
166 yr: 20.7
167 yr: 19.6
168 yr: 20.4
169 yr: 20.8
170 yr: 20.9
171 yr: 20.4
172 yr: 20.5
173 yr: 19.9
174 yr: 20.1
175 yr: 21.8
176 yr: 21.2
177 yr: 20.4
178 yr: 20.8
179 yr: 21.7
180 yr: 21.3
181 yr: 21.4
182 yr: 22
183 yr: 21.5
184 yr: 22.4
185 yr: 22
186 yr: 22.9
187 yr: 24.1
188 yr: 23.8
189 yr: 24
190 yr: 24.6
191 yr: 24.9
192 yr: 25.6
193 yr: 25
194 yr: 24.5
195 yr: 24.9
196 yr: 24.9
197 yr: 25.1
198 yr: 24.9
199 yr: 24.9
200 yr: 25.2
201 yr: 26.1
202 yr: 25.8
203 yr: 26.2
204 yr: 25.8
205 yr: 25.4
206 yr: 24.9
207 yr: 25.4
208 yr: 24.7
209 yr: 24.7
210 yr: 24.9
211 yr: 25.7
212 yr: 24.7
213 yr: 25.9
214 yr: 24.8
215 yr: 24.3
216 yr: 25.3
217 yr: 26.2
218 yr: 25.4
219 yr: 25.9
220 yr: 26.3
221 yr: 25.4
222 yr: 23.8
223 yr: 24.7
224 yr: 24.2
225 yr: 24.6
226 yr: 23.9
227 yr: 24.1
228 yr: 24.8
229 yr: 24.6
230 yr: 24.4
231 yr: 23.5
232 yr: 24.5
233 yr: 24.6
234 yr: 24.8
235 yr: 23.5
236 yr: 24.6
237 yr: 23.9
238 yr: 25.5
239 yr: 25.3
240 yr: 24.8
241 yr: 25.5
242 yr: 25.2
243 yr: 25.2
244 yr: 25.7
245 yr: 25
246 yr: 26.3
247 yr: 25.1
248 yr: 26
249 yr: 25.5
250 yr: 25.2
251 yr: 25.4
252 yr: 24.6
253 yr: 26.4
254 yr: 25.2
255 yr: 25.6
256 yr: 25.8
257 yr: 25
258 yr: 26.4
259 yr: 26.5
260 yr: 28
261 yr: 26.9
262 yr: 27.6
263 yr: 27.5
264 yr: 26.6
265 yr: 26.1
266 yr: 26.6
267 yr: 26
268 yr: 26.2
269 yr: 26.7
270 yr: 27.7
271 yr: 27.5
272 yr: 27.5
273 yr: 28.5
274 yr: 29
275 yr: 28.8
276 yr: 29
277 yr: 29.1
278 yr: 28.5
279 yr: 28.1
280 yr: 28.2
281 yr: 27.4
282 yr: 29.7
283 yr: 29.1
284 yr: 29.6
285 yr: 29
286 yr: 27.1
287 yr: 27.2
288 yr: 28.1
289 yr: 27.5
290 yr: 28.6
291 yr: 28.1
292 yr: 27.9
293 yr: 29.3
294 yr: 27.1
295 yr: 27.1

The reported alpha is 1.4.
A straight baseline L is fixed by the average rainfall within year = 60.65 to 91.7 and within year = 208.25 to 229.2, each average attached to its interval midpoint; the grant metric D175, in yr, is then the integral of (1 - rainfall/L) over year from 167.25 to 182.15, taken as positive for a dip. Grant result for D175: 0.8 yr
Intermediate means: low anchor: 15.4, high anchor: 25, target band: 20.9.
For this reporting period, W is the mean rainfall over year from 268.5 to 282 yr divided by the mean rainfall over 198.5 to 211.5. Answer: 1.11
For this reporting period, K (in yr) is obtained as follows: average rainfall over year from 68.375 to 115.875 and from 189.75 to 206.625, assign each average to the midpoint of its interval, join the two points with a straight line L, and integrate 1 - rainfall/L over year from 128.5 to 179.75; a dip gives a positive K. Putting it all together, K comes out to 4.1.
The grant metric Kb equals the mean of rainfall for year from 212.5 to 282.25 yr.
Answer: 25.9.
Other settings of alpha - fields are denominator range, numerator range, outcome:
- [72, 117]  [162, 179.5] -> 1.24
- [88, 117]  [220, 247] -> 1.43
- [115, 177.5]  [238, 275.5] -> 1.35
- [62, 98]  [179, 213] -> 1.54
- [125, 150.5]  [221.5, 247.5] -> 1.31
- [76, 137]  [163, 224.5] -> 1.36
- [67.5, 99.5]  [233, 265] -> 1.60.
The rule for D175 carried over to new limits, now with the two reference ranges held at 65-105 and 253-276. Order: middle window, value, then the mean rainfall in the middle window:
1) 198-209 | -1.0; 25.4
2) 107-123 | 0.1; 17.8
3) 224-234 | 0.2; 24.4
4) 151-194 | 0.0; 21.4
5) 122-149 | 0.5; 18.8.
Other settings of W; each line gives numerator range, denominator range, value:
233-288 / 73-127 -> 1.57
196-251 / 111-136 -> 1.38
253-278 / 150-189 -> 1.29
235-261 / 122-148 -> 1.36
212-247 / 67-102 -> 1.55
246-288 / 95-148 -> 1.49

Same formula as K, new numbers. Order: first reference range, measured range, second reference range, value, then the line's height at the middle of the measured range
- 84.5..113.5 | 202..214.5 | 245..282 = -0.9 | 23.6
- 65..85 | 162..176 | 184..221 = 1.2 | 22.4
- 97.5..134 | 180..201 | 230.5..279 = -1.5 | 22.3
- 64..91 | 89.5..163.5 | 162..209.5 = 1.1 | 18.8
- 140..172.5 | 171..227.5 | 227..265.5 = -3.5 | 22.6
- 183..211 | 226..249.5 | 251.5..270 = 0.8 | 25.8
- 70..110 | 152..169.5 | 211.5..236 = 0.4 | 20.8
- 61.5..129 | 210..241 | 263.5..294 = -0.2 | 24.7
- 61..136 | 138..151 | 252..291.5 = 0.2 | 19.6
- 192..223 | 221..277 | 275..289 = 2.6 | 27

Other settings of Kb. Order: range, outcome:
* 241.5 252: 25.4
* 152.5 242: 23.3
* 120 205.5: 21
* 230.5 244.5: 24.8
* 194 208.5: 25.3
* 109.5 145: 18.4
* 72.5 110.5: 16.5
